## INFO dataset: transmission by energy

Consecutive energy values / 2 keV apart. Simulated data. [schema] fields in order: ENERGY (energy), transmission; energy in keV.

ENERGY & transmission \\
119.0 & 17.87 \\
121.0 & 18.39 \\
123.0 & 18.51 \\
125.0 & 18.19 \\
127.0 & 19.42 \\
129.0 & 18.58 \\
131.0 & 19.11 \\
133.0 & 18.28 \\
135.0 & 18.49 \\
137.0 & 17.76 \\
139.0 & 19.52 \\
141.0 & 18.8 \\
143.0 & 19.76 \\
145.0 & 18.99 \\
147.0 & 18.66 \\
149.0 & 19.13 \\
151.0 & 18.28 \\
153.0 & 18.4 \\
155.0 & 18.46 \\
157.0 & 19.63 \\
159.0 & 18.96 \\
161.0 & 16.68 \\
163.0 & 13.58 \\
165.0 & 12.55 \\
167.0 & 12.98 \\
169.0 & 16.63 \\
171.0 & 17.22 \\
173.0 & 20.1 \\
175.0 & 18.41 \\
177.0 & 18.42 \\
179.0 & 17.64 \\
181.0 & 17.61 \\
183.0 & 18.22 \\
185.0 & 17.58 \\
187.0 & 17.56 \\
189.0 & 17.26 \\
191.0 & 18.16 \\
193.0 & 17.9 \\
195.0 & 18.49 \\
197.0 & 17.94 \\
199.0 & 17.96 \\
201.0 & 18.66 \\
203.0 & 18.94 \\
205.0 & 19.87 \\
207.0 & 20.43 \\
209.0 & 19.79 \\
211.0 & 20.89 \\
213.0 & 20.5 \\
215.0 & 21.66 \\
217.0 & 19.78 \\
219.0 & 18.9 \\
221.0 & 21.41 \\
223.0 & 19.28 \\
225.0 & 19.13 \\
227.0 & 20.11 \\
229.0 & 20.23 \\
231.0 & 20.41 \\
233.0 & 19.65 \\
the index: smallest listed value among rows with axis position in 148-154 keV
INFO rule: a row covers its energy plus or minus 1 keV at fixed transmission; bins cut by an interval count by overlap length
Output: 18.28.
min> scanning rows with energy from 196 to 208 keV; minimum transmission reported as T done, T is 17.94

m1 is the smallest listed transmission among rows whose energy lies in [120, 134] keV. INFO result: 18.19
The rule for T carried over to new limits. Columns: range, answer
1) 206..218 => 19.78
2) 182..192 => 17.26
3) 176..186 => 17.58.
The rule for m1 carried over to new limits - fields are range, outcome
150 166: 12.55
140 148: 18.66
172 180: 17.64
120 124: 18.39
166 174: 12.98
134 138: 17.76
